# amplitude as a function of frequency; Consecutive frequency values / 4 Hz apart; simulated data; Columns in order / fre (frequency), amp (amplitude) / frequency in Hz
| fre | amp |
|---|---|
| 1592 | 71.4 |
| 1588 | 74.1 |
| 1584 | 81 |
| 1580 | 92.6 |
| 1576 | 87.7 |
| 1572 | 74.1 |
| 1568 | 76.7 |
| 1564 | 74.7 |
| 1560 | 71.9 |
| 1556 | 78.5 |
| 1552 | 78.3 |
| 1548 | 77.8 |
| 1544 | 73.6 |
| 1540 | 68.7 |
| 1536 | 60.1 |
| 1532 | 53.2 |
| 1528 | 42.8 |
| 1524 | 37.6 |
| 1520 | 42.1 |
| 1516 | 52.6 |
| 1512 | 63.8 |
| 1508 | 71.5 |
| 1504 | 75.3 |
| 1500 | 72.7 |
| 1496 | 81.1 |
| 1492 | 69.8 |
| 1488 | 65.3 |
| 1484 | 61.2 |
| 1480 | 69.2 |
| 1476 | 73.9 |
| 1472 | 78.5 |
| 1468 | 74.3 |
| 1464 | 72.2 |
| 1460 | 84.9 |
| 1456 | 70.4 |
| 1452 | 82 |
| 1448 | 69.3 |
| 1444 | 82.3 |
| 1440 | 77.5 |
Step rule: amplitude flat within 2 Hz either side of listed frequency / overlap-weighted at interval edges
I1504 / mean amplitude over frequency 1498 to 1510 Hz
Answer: 73.2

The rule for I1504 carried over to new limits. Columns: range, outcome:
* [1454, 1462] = 77.7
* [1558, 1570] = 74.4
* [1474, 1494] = 67.9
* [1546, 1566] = 76.2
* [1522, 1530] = 40.2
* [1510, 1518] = 58.2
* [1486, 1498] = 72.1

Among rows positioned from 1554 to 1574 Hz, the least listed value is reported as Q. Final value 71.9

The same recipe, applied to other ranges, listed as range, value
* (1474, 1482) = 69.2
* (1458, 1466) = 72.2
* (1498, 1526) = 37.6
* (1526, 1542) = 42.8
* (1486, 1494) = 65.3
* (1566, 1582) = 74.1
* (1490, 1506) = 69.8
